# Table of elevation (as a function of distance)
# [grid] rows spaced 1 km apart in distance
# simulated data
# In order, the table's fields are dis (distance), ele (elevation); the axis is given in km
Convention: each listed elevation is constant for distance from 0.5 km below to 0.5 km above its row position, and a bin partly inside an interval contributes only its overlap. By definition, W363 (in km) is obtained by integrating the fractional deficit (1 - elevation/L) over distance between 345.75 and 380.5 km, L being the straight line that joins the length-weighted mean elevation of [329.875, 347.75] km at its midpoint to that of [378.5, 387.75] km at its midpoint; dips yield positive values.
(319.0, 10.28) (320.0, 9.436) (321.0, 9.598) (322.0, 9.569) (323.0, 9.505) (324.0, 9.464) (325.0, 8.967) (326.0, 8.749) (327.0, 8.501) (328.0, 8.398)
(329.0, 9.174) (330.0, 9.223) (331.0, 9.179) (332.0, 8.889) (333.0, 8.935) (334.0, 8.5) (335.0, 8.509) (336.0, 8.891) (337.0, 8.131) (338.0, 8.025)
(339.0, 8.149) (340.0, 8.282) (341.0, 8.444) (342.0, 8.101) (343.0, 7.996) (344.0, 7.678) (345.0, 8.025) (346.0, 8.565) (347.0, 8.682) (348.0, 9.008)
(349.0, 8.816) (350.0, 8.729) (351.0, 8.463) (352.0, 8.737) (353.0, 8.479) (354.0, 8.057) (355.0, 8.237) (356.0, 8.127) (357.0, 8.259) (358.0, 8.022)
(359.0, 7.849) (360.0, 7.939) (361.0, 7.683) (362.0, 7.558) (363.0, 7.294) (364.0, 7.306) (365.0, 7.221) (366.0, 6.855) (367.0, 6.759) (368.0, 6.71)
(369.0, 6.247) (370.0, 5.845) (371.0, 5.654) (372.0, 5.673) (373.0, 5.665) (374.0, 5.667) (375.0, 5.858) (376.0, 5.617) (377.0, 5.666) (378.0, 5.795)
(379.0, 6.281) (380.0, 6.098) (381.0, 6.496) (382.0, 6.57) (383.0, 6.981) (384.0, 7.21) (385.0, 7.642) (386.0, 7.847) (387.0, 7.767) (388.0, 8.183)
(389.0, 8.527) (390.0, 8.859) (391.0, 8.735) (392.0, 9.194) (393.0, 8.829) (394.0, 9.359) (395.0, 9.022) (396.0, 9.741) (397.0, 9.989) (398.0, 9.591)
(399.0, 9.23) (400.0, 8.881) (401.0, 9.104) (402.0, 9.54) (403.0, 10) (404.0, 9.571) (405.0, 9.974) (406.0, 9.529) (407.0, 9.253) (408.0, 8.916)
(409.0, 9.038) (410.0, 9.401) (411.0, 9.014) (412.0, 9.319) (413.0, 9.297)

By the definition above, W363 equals 2.1 km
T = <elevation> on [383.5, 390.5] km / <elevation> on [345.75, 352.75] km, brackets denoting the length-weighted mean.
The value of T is 0.9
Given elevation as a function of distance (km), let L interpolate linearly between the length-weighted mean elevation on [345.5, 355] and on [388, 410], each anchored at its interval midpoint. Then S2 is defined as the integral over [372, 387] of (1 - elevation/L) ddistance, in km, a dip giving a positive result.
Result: 4.32 km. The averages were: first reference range 8.6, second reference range 9.26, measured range 6.41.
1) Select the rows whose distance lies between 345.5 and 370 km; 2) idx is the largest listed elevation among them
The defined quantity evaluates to 9.008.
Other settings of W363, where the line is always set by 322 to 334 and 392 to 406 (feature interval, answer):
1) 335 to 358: 1.9 km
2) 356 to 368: 2.2 km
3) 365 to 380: 5.2 km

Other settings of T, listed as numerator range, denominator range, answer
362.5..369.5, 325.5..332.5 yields 0.78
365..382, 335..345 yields 0.74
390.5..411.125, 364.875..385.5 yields 1.48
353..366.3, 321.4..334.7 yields 0.86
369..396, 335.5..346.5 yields 0.87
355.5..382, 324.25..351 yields 0.78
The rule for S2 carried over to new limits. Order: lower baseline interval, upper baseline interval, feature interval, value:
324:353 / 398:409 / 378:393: 2.6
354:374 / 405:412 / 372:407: 1.6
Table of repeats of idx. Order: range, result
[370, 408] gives 10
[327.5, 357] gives 9.223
